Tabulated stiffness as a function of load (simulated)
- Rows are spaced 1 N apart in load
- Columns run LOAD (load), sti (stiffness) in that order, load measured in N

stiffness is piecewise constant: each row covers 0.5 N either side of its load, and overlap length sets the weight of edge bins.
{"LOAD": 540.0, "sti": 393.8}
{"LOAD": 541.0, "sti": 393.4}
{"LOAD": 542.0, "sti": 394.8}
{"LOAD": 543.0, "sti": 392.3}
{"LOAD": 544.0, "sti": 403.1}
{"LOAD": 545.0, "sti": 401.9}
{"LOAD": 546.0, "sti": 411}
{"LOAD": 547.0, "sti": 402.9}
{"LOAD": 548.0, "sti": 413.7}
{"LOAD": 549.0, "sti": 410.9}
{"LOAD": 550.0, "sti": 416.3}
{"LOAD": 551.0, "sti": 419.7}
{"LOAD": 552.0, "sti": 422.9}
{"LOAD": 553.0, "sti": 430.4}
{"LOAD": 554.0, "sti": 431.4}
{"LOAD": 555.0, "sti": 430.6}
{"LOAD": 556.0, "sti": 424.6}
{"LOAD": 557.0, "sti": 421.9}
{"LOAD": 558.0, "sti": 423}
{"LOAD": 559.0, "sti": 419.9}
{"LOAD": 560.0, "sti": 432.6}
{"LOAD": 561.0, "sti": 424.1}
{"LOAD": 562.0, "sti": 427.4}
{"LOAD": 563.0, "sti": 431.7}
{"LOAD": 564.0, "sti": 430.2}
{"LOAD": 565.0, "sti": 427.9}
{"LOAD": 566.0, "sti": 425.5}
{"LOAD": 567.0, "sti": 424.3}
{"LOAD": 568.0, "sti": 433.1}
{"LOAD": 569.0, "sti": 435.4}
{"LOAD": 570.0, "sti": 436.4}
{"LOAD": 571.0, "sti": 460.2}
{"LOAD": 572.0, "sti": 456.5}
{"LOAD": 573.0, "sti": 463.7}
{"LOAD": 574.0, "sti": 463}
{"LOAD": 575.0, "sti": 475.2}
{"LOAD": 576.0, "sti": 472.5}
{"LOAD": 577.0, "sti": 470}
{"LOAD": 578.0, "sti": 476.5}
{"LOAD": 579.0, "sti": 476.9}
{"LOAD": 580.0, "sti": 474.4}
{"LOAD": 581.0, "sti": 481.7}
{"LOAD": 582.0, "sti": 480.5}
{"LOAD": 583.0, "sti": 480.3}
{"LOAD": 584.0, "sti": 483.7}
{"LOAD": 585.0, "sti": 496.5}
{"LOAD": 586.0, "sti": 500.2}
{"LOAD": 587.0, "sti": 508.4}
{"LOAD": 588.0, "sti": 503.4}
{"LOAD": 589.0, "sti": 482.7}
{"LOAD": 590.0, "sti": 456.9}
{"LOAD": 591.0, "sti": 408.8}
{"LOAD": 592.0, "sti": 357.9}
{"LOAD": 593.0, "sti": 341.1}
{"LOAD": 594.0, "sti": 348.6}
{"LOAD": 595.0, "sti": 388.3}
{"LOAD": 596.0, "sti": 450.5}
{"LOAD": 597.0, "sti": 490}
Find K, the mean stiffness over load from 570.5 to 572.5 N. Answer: 458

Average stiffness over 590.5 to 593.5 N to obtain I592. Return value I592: 369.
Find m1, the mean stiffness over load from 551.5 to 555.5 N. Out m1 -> 429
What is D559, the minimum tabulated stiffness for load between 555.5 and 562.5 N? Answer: 419.9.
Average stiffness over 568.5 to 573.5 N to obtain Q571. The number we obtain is 450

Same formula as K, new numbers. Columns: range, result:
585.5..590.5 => 490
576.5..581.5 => 476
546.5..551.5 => 413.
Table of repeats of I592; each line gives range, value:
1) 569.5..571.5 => 448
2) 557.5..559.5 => 421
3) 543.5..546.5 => 405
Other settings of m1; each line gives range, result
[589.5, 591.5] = 433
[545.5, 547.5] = 407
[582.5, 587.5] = 494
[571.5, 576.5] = 466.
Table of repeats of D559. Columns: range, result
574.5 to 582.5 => 470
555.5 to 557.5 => 421.9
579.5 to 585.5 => 474.4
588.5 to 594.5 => 341.1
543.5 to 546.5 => 401.9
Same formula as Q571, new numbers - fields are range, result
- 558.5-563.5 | 427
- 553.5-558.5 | 426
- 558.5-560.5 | 426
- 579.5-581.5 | 478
